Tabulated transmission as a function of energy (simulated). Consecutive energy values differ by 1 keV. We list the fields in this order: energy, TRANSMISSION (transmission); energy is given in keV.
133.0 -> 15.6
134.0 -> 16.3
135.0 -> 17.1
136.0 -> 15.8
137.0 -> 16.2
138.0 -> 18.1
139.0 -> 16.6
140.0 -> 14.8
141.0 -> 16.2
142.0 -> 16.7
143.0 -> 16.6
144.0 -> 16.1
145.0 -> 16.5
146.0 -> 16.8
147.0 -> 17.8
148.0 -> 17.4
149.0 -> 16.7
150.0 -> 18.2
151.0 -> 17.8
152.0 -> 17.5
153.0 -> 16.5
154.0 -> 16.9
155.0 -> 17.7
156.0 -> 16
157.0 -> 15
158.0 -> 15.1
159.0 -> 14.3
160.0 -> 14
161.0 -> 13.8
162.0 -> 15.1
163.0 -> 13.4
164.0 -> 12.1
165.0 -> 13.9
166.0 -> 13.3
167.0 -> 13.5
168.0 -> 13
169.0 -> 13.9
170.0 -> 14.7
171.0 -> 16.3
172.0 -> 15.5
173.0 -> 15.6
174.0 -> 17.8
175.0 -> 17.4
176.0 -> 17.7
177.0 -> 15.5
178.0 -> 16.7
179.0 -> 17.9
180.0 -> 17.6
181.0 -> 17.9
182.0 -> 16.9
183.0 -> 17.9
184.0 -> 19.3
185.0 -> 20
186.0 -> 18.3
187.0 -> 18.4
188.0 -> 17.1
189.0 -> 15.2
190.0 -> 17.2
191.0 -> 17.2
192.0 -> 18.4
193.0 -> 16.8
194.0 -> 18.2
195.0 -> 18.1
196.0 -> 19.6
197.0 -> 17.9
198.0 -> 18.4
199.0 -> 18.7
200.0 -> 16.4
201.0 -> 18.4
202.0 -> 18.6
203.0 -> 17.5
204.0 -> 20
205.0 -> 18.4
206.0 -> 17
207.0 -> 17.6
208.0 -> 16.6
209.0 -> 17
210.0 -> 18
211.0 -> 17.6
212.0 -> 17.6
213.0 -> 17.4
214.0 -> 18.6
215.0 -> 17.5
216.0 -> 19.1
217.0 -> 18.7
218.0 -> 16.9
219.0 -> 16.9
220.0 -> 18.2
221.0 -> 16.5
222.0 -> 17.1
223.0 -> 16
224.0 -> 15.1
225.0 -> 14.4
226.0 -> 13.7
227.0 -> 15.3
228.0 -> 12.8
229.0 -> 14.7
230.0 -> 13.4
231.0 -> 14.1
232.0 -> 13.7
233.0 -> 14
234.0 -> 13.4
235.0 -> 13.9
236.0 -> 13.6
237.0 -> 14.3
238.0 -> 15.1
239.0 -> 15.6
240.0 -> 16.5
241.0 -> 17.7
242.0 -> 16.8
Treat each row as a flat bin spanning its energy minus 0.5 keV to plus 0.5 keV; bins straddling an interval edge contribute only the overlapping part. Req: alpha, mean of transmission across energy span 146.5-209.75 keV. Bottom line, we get 16.7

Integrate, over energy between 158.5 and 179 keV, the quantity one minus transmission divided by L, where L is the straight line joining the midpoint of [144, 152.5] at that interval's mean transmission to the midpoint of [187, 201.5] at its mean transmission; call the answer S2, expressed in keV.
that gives 3.0 keV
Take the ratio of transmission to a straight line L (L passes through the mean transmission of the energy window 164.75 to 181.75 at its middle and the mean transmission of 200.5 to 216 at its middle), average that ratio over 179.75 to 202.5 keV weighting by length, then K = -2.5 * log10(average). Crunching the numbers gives -0.067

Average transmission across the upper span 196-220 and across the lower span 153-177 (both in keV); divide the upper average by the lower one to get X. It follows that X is 1.2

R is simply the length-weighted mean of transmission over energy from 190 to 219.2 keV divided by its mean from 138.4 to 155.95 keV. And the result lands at 1.06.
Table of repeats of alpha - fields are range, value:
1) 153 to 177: 15.1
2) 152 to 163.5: 15.4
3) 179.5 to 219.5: 17.9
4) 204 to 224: 17.5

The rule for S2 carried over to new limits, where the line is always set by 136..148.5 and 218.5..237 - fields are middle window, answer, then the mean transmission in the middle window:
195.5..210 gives -2.5 keV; 18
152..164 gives 0.8 keV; 15.2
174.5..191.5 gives -1.9 keV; 17.5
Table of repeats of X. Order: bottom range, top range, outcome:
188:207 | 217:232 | 0.86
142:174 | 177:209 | 1.14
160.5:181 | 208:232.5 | 1.06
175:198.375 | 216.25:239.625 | 0.85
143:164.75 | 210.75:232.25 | 1.01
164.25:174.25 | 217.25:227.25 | 1.10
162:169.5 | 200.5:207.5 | 1.36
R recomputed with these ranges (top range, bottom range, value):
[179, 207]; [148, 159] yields 1.08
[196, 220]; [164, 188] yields 1.09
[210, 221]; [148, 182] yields 1.13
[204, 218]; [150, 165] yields 1.16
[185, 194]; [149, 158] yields 1.04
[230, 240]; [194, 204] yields 0.78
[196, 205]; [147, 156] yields 1.06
